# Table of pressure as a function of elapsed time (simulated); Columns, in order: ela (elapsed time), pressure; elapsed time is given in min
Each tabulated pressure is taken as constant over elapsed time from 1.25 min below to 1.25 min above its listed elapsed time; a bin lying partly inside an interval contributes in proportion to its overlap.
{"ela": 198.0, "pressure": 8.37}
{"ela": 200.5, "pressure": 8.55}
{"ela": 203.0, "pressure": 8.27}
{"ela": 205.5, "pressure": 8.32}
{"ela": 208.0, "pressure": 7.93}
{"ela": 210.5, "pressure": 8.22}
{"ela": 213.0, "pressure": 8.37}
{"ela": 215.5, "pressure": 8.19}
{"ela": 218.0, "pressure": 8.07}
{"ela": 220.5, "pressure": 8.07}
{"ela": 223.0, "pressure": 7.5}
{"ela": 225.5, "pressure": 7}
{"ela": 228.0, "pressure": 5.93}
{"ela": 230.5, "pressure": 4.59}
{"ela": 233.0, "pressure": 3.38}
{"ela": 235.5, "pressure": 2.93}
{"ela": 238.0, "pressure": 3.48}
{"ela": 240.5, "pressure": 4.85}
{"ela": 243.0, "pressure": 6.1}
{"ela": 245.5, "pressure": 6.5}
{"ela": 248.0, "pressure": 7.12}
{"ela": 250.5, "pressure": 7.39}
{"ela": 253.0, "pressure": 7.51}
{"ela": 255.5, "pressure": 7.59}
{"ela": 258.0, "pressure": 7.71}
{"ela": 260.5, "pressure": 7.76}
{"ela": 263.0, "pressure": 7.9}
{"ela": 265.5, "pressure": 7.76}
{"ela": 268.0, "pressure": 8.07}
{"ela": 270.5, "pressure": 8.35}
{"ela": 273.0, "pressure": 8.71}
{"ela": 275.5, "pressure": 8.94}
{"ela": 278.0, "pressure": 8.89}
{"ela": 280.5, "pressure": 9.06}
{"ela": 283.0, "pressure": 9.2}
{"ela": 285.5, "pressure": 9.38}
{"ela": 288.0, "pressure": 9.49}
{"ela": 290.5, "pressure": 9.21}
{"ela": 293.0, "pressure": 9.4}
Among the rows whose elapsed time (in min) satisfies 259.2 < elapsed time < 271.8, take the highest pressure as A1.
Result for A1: 8.35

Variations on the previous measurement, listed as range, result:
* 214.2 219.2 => 8.19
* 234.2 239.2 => 3.48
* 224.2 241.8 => 7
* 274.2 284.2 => 9.2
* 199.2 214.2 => 8.55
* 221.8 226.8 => 7.5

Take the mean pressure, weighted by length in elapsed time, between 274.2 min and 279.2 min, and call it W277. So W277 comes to 8.91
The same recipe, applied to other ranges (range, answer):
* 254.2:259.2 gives 7.65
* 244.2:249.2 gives 6.8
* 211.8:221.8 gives 8.17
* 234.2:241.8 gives 3.77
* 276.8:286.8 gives 9.14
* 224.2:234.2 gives 5.25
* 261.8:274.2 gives 8.16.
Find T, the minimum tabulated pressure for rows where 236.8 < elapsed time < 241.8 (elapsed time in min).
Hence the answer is 3.48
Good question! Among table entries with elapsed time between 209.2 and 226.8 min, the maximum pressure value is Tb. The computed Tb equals 8.37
